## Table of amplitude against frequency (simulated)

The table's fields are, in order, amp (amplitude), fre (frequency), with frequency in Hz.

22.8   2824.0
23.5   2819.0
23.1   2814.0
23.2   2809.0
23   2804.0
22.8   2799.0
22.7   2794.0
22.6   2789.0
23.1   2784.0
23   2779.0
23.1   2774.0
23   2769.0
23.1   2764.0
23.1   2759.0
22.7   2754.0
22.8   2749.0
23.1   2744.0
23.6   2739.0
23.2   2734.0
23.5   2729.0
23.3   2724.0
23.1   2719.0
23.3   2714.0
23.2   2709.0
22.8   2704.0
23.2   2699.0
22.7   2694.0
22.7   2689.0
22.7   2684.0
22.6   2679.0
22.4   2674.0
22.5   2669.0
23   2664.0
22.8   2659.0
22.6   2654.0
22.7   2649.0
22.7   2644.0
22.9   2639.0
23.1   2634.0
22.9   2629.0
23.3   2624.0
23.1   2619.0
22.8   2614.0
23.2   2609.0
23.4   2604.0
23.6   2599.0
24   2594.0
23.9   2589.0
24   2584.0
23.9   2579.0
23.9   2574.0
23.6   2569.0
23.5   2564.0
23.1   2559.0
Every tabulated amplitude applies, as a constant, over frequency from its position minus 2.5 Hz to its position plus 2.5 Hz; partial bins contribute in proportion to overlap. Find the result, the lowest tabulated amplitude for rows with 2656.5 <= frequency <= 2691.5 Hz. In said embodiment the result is 22.4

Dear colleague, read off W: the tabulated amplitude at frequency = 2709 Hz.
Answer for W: 23.2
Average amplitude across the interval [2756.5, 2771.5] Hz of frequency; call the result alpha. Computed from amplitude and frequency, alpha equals 23.1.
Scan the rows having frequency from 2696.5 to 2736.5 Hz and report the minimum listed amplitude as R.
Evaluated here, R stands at 22.8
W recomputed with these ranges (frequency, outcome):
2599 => 23.6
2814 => 23.1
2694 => 22.7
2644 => 22.7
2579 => 23.9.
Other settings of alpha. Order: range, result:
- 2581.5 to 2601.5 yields 23.9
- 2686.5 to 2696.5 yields 22.7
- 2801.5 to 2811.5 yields 23.1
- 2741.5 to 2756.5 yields 22.9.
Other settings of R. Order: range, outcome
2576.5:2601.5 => 23.6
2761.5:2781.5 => 23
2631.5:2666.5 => 22.6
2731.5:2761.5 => 22.7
